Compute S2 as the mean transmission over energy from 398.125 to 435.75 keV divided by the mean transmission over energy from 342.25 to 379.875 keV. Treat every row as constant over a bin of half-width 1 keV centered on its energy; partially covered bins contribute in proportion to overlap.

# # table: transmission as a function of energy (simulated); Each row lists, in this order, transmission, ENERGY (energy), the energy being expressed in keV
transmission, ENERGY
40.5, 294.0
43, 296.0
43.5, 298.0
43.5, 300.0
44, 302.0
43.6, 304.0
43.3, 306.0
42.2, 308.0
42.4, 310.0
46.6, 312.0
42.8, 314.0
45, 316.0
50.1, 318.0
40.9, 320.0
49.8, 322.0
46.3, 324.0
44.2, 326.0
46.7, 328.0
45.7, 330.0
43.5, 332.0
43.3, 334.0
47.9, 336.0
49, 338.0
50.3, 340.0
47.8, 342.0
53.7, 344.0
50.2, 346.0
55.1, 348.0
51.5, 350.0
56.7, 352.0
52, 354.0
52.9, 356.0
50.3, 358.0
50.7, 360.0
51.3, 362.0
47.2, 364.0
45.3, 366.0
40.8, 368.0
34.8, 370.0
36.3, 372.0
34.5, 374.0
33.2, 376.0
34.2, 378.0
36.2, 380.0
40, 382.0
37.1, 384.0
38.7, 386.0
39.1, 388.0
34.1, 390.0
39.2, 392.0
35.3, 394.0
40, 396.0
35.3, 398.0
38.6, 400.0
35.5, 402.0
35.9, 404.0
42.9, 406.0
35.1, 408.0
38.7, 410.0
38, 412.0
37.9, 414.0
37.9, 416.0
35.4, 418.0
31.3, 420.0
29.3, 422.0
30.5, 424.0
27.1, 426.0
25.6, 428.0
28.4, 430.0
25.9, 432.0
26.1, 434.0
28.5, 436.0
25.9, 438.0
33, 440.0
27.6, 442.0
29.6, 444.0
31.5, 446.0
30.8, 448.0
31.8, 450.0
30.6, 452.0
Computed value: 0.7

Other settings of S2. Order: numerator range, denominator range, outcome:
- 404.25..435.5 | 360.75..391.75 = 0.84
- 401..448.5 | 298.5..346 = 0.70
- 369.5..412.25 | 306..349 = 0.79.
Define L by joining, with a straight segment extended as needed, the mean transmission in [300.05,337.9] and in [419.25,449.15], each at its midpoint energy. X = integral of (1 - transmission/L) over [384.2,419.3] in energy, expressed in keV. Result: -4.4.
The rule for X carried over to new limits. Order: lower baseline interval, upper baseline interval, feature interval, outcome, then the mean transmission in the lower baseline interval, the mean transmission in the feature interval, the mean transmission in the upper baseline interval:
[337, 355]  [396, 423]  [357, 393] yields 3.8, 51.8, 40.2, 36.4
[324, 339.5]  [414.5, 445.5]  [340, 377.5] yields -4.7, 45.9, 46.8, 29.6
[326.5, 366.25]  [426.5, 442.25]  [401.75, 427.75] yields -1.7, 49.6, 34.8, 27.6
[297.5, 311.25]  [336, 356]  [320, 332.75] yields 0.5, 43.3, 45.7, 51.7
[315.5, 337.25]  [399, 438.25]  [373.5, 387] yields 0.7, 45.8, 36.3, 32.9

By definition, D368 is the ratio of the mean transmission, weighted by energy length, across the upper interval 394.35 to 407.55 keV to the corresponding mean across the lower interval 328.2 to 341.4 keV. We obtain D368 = 0.81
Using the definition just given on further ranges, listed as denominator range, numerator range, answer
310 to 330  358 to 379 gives 0.90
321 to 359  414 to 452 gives 0.61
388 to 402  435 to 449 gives 0.80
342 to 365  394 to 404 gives 0.71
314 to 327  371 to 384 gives 0.78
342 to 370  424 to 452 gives 0.58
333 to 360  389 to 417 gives 0.74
